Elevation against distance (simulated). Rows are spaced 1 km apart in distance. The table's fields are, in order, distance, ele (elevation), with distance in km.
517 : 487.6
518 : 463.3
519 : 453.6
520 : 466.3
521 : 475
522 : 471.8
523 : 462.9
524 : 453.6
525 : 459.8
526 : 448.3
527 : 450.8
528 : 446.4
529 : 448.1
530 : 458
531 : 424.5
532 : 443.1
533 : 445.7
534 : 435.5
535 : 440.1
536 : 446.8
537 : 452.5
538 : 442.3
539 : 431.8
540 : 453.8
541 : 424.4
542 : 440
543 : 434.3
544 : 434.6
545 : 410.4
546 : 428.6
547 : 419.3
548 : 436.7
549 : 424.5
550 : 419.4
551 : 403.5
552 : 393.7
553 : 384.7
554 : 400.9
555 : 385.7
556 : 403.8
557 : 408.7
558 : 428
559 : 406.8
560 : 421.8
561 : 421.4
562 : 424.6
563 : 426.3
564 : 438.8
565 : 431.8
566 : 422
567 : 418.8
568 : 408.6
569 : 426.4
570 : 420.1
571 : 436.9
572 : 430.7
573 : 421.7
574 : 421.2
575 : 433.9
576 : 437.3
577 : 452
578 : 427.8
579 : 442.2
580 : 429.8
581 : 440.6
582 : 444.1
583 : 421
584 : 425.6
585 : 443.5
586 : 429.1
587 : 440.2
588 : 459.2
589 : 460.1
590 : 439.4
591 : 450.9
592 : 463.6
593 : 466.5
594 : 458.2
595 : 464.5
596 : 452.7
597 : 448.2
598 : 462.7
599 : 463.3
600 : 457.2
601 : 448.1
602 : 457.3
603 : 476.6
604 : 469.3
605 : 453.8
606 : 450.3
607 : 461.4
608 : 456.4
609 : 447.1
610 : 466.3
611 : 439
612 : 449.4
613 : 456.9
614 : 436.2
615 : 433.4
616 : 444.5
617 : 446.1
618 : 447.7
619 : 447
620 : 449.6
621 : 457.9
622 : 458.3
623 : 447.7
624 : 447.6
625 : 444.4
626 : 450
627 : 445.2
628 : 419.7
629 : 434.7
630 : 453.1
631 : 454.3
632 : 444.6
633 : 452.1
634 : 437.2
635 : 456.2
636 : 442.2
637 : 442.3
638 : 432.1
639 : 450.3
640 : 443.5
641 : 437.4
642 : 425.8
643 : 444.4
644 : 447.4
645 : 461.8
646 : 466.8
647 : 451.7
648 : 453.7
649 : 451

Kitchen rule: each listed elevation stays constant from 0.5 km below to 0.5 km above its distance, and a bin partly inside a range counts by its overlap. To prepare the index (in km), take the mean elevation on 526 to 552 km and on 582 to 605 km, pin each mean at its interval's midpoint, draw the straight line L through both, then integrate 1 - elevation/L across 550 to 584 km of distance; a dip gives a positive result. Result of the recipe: 1.7 km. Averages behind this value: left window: 435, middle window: 422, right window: 452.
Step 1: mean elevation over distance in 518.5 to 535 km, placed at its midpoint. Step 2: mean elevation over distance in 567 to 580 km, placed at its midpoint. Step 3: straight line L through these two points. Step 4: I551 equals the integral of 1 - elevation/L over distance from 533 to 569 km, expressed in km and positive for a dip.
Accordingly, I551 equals 1.4 km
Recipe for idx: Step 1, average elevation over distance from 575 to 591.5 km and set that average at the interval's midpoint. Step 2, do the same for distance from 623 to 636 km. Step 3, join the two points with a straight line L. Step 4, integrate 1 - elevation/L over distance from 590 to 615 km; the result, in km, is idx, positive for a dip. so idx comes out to -0.77 km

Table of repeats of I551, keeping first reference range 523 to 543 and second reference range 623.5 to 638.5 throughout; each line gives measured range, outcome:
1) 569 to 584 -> 0.4 km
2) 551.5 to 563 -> 0.9 km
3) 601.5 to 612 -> -0.3 km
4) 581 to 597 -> -0.1 km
